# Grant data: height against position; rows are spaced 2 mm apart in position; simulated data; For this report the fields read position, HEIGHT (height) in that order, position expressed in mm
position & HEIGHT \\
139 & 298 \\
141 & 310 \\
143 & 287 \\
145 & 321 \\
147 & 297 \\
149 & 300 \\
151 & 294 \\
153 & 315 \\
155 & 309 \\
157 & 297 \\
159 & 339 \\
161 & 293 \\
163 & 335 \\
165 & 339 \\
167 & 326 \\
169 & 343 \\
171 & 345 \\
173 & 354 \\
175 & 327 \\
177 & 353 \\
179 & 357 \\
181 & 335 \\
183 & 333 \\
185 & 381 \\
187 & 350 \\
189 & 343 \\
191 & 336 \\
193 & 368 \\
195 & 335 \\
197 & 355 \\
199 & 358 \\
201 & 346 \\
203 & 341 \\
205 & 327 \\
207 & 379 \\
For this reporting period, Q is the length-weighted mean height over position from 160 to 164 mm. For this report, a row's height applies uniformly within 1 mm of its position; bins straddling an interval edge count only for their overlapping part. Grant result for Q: 314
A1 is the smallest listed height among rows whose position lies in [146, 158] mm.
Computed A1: 294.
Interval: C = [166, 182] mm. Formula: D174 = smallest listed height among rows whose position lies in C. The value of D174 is 326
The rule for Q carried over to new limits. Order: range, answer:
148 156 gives 304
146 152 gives 297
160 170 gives 327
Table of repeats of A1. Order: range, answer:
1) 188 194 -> 336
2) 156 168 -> 293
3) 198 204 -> 341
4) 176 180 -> 353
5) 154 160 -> 297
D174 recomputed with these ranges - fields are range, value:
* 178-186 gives 333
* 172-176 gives 327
